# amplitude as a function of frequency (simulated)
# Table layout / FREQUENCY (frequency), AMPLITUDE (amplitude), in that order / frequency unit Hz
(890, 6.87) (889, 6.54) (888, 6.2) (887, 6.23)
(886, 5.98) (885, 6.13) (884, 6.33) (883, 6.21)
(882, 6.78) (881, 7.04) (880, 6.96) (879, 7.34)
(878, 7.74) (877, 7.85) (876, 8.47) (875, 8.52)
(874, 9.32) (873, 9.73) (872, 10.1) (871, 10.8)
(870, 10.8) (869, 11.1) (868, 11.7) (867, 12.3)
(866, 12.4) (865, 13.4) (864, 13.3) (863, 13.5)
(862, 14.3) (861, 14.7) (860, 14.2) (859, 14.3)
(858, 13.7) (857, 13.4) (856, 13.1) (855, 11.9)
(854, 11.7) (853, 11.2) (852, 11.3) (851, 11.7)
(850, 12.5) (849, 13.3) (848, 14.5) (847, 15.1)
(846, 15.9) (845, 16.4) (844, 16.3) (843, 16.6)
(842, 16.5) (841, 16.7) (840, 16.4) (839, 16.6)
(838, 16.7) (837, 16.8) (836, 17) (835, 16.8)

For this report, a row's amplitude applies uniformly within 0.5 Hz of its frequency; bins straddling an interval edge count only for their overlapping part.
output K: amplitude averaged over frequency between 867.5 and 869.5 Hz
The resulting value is 11.4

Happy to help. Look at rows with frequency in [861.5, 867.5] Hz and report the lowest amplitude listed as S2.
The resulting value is 12.3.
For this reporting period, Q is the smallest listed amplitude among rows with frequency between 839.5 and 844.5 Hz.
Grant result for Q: 16.3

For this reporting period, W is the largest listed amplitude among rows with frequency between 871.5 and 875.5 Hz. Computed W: 10.1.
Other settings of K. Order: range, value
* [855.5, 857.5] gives 13.2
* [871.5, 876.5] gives 9.23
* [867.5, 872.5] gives 10.9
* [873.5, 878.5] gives 8.38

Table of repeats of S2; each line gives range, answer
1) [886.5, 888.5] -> 6.2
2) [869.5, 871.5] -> 10.8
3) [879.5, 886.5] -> 5.98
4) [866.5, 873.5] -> 9.73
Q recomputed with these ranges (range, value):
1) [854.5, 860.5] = 11.9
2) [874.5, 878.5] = 7.74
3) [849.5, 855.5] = 11.2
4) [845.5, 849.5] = 13.3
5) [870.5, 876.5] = 8.47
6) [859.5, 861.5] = 14.2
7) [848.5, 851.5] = 11.7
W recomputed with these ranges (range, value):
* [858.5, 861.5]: 14.7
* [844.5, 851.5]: 16.4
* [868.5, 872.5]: 11.1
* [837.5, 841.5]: 16.7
